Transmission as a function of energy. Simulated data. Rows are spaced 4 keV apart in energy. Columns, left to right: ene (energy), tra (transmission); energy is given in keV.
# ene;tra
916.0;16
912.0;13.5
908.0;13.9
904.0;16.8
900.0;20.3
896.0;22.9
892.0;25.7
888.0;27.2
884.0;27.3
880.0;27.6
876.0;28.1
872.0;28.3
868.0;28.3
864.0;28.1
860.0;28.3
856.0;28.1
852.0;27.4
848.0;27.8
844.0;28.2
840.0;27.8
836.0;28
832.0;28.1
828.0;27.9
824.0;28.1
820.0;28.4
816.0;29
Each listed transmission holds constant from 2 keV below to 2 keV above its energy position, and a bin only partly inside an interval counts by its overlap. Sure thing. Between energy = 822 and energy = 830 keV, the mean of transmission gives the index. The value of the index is 28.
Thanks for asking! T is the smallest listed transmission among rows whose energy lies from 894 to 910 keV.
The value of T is 13.9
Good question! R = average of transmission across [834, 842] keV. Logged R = 27.9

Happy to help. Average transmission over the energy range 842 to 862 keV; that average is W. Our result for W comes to 28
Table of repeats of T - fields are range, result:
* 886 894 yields 25.7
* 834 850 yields 27.8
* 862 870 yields 28.1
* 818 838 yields 27.9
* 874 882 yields 27.6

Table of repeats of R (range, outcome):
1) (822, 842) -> 28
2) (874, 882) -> 27.9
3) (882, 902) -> 24.7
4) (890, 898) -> 24.3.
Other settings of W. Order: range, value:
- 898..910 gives 17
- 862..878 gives 28.2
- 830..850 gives 28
